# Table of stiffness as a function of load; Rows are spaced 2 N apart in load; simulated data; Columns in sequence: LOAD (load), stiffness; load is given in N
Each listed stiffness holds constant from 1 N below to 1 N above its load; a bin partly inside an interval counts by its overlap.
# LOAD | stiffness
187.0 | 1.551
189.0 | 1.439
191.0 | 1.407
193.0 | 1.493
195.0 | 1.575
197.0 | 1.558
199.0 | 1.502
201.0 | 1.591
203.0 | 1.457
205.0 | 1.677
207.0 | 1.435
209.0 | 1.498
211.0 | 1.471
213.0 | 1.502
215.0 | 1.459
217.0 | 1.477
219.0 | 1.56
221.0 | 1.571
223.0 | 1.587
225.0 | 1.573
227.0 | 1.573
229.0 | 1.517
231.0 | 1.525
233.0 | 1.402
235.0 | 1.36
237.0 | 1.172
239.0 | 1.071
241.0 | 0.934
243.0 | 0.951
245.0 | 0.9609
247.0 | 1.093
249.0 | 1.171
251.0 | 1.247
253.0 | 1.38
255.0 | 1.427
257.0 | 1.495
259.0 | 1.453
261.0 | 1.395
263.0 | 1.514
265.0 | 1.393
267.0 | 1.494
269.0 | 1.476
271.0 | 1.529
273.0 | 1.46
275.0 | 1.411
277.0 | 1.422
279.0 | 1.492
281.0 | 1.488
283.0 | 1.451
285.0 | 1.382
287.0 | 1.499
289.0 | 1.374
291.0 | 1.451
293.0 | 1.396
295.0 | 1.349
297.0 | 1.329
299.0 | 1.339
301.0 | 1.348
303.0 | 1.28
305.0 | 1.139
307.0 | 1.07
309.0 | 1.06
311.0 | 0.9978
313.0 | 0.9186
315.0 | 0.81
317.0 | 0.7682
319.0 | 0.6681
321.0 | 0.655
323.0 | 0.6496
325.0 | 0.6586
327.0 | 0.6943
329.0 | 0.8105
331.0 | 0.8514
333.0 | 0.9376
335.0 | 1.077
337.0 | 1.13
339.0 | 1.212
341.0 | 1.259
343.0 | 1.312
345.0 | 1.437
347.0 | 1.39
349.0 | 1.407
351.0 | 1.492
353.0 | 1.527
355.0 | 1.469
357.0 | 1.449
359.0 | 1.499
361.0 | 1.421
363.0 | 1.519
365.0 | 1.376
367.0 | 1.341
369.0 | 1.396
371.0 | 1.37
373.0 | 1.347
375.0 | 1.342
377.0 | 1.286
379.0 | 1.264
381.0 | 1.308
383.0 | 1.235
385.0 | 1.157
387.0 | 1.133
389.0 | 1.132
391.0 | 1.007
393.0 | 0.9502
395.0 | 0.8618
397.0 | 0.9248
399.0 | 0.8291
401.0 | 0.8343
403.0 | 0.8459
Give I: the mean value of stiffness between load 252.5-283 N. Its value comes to 1.46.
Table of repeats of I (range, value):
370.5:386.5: 1.28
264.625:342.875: 1.17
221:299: 1.38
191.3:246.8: 1.42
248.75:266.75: 1.4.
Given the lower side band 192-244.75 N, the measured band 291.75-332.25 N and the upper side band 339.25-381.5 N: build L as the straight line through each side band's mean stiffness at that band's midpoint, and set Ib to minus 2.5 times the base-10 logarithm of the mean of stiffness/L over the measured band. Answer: 0.38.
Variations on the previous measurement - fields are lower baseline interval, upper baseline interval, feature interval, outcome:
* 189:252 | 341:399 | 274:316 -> 0.05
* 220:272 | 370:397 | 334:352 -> -0.06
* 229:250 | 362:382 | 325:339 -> 0.38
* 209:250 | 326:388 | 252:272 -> -0.10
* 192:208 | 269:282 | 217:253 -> 0.15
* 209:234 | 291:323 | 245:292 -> -0.11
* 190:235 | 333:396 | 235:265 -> 0.17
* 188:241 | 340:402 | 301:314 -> 0.22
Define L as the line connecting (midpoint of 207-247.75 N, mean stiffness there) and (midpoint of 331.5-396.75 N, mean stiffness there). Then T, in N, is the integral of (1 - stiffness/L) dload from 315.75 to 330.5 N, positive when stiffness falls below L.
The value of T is 6.7 N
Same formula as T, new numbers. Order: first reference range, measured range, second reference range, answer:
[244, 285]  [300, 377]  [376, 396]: 3.9 N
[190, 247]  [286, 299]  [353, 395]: -0.3 N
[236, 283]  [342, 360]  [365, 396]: -2.9 N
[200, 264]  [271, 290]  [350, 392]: -1.0 N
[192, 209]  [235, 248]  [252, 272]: 3.7 N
